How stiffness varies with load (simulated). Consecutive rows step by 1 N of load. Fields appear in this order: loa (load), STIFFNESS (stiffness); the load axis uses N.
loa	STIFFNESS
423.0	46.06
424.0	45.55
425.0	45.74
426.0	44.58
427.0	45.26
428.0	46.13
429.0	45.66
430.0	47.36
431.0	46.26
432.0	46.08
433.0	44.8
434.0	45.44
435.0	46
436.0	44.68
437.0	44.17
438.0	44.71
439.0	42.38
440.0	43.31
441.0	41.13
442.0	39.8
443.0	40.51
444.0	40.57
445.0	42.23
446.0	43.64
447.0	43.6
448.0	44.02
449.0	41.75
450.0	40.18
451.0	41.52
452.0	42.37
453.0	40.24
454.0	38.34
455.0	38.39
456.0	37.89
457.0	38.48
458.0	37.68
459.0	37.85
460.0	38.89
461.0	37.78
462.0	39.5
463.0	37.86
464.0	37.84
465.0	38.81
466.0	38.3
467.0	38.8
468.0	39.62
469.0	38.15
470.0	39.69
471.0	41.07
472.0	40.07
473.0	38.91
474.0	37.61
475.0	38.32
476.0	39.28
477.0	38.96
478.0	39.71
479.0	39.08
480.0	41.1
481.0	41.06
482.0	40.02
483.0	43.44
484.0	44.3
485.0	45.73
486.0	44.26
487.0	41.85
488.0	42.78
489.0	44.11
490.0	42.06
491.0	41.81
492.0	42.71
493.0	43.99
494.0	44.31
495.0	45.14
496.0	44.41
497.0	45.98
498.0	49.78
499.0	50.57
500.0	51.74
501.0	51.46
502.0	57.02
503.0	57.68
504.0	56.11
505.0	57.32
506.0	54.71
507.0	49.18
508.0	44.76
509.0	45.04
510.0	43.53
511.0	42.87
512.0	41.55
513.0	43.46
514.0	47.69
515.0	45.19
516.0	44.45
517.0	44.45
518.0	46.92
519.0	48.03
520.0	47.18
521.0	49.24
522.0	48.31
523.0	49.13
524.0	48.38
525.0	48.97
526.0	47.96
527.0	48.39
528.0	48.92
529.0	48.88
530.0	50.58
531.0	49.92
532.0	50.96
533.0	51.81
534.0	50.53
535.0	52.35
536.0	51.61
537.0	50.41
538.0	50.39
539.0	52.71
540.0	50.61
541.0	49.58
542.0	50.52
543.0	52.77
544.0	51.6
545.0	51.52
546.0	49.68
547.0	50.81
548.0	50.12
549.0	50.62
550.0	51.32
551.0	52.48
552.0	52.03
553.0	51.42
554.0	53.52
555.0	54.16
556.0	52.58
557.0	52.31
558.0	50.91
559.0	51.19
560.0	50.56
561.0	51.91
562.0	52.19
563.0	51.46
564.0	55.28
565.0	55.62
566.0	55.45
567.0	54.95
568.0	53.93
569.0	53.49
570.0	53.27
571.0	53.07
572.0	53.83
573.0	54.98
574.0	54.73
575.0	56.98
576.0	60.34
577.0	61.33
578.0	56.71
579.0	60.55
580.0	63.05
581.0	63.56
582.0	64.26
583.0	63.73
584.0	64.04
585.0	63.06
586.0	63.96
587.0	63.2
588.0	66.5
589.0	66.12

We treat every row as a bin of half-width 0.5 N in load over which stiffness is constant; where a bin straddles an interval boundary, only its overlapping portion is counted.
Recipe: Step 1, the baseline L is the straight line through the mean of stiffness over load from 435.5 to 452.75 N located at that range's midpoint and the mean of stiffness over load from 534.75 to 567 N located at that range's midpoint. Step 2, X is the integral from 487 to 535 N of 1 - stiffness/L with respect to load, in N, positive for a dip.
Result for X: 0.5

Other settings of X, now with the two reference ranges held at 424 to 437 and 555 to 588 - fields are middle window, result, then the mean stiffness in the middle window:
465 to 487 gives 4.0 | 40.4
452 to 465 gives 2.5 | 38.6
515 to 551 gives 2.8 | 49.7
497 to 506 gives -0.4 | 53.6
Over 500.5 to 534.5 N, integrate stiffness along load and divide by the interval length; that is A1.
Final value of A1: 48.8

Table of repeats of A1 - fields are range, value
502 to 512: 50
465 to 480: 39.2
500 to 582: 51.6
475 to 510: 45.8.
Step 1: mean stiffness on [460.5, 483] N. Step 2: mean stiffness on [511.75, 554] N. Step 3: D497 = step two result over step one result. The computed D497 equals 1.3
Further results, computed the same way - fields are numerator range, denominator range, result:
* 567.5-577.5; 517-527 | 1.16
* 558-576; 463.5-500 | 1.28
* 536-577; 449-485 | 1.33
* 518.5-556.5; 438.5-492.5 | 1.25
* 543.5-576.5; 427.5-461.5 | 1.26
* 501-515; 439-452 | 1.18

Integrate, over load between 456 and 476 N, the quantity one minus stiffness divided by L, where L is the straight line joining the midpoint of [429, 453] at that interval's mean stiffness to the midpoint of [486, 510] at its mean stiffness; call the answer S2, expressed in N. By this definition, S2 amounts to 2.9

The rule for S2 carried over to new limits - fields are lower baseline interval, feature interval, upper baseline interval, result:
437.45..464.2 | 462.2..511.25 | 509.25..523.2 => -0.50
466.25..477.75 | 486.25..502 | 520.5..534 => -0.94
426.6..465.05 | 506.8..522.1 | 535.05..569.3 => 0.90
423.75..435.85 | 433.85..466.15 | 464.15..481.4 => 1.39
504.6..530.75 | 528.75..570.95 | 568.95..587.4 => 1.51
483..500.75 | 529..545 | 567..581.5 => 0.19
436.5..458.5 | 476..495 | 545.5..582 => 1.35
